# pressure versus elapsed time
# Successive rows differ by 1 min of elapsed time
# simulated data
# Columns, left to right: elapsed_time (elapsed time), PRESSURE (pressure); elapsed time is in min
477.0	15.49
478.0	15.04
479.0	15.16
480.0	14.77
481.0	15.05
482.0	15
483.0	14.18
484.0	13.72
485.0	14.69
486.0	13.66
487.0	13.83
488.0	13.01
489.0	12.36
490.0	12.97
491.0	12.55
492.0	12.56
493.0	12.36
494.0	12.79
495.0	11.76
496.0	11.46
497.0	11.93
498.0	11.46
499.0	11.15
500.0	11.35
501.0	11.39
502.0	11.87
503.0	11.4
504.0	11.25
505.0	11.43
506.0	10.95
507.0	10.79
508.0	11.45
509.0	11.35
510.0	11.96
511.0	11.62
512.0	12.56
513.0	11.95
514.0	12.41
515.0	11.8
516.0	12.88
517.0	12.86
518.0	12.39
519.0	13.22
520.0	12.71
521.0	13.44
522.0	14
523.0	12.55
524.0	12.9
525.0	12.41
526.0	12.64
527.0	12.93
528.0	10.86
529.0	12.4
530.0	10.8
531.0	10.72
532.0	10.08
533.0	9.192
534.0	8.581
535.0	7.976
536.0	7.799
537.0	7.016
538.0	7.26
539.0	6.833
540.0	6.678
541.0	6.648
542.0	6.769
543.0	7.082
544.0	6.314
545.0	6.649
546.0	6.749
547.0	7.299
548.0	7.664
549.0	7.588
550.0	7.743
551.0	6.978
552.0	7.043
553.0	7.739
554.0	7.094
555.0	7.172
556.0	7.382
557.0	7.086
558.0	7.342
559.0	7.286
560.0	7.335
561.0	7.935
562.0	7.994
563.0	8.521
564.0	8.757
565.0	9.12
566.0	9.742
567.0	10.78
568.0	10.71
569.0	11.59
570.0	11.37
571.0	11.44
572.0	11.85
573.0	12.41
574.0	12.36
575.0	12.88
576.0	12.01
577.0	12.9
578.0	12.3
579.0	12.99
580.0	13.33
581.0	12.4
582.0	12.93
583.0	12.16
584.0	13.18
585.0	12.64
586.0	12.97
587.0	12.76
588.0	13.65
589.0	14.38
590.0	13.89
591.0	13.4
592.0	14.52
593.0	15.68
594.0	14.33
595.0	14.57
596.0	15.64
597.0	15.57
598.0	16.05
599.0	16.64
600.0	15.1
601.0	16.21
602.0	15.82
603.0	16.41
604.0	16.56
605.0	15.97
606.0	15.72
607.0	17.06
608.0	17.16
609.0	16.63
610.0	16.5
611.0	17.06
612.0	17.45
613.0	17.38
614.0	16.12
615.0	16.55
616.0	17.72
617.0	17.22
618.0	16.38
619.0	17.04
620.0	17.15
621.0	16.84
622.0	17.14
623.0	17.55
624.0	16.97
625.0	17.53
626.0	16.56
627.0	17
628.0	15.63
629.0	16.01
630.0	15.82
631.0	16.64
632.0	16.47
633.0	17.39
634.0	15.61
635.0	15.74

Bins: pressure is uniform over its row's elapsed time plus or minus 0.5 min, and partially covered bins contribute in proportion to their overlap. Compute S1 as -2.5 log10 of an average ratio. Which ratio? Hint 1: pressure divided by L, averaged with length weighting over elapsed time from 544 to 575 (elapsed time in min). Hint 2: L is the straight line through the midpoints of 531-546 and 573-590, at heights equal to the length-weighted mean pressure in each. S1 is 0.18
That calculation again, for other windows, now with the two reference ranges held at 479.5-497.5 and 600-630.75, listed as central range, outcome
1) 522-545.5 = 0.47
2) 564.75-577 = 0.33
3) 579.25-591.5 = 0.21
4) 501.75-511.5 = 0.20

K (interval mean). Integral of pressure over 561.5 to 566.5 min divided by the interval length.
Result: 8.83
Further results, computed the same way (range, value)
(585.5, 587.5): 12.9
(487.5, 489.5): 12.7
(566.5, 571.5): 11.2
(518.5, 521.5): 13.1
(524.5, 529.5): 12.2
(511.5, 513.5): 12.3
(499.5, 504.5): 11.5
